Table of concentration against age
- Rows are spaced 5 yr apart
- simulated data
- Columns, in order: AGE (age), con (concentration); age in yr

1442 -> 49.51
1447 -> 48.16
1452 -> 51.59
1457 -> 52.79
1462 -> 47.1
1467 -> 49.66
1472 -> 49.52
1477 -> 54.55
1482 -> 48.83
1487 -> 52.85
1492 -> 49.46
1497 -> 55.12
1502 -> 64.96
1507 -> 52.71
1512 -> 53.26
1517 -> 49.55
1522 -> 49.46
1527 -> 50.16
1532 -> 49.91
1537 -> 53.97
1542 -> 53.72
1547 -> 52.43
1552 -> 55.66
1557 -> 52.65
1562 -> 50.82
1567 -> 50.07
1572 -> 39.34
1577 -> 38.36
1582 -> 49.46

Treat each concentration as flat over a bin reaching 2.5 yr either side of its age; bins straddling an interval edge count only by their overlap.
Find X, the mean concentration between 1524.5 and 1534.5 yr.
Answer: 50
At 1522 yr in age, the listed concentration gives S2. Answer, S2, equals 49.46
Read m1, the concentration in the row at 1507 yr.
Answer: 52.71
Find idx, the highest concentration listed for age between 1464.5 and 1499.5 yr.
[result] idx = 55.12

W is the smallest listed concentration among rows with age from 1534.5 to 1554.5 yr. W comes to 52.43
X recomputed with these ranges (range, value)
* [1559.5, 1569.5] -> 50.4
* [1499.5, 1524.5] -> 54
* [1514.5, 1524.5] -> 49.5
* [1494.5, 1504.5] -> 60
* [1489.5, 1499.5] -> 52.3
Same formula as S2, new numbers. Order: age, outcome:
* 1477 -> 54.55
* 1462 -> 47.1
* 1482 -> 48.83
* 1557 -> 52.65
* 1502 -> 64.96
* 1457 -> 52.79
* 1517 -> 49.55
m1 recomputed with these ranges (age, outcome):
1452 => 51.59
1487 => 52.85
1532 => 49.91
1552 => 55.66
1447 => 48.16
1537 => 53.97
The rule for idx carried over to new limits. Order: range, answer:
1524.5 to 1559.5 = 55.66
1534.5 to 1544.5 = 53.97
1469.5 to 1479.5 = 54.55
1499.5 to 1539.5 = 64.96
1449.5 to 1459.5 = 52.79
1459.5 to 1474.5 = 49.66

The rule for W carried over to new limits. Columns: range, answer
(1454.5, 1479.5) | 47.1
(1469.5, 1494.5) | 48.83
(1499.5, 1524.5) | 49.46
